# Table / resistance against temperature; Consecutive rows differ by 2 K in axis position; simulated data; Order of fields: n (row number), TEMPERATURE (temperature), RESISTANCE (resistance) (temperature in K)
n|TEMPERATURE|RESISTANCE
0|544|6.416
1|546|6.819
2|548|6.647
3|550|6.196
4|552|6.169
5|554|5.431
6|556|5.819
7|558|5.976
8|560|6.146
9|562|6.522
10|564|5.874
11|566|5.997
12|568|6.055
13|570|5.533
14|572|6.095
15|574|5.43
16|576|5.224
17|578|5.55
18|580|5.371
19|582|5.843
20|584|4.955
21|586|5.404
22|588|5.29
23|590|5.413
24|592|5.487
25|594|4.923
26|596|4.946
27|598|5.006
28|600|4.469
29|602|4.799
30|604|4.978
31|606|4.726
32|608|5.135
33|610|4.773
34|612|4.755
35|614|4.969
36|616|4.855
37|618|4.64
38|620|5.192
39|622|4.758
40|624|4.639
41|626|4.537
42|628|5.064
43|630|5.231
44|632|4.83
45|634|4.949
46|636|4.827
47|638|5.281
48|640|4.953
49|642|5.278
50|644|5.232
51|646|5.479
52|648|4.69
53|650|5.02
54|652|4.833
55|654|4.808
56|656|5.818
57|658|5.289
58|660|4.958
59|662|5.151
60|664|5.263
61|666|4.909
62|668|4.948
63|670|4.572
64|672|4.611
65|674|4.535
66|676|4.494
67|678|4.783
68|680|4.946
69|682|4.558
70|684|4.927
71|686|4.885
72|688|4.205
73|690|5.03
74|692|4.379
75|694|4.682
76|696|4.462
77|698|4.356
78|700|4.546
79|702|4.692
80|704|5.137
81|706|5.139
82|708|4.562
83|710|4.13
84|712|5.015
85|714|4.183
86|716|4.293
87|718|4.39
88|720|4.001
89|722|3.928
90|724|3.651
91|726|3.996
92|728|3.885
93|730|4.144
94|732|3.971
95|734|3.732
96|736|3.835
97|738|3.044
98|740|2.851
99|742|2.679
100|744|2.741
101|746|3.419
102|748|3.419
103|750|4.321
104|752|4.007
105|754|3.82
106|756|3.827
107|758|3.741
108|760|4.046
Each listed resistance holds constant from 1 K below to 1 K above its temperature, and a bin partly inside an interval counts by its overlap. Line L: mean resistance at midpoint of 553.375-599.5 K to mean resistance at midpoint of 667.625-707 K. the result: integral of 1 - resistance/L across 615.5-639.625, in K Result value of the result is 1.2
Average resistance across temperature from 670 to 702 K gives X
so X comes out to 4.63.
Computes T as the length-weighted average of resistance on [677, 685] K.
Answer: 4.8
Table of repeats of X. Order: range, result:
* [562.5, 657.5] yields 5.16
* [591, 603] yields 4.94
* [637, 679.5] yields 4.99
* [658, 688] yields 4.82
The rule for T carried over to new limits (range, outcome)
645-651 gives 5.06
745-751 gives 3.72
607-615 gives 4.91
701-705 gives 4.91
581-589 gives 5.37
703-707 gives 5.14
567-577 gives 5.67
